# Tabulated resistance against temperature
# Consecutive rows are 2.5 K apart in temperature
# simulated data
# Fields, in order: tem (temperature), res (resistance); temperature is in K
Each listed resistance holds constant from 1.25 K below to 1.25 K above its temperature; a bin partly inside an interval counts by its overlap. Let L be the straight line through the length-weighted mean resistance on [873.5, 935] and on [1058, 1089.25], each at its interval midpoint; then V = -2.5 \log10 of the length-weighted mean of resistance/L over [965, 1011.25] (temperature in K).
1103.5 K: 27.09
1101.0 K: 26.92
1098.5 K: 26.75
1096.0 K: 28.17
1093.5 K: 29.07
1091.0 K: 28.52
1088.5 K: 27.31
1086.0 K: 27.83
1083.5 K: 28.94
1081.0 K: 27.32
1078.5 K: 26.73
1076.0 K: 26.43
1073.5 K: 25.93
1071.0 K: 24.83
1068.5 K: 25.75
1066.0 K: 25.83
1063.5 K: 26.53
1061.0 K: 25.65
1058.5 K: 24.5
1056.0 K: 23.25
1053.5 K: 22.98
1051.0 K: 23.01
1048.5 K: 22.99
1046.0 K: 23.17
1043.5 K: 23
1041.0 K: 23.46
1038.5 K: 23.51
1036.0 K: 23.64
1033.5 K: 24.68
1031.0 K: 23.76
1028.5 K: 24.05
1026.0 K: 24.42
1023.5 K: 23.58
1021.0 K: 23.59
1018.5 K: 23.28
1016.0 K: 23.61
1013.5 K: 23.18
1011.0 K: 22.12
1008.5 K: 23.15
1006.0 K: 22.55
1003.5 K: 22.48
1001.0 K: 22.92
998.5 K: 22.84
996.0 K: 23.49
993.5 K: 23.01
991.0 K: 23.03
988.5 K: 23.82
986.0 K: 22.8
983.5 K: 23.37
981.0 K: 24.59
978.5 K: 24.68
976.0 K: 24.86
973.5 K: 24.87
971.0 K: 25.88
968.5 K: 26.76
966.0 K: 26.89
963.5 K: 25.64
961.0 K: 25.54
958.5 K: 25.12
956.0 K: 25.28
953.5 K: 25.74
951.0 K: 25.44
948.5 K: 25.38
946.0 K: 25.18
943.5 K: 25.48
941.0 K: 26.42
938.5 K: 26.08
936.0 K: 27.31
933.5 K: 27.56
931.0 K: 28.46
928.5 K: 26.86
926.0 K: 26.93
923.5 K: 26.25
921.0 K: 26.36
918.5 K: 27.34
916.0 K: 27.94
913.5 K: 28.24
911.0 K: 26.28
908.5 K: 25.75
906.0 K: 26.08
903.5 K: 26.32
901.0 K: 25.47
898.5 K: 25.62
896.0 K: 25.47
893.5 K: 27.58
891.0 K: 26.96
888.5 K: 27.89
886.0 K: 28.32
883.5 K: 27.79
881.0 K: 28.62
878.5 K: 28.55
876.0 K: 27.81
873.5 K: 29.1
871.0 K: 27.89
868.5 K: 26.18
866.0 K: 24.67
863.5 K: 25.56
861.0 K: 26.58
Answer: 0.12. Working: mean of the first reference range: 27.1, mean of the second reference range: 26.5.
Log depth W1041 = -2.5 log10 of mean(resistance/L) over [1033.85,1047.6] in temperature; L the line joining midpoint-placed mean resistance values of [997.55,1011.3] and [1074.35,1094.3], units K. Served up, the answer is 0.069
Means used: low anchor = 22.7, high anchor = 27.7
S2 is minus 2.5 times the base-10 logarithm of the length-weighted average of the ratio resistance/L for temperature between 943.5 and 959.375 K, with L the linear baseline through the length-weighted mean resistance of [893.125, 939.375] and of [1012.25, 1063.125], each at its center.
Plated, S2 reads 0.02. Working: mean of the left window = 26.7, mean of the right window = 23.7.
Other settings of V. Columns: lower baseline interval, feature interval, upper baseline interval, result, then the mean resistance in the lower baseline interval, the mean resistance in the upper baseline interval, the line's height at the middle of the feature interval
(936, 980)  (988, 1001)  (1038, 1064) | 0.08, 25.6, 23.8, 24.9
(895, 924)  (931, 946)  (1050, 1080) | -0.02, 26.4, 25.2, 26.2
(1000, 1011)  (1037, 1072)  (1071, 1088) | 0.06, 22.7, 27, 25.6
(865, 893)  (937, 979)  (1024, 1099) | 0.04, 27.6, 25.4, 26.7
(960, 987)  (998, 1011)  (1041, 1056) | 0.07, 25.1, 23.1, 24.3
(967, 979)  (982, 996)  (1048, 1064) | 0.09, 25.5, 24.1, 25.2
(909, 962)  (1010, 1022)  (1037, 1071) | 0.08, 26.4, 24.1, 24.9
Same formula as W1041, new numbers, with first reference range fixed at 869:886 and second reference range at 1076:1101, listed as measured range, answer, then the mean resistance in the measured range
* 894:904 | 0.094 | 25.8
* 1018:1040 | 0.169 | 23.8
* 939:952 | 0.099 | 25.6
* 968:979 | 0.107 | 25.4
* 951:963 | 0.105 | 25.4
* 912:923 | 0.029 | 27.4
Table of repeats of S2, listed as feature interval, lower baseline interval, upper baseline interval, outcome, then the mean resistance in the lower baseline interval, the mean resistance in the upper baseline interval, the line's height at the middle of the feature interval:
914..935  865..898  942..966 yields -0.04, 27.4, 25.5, 26.3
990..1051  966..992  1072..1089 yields 0.10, 24.6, 27.2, 25.7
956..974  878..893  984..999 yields -0.06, 28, 23.2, 24.4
